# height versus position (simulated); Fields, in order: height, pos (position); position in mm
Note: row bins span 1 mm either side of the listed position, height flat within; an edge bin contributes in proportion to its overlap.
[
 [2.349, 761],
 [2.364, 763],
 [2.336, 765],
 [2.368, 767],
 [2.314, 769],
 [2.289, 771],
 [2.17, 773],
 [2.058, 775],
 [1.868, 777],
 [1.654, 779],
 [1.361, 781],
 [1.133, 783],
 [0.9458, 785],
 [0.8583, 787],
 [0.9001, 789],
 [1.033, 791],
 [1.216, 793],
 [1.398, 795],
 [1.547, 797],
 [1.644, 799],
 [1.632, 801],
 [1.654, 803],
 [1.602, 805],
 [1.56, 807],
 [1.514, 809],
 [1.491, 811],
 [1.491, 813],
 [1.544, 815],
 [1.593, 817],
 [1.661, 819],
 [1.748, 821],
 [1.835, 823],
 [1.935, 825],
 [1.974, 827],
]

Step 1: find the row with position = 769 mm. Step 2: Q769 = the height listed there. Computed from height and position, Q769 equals 2.314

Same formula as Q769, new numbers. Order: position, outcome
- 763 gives 2.364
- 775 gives 2.058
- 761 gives 2.349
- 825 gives 1.935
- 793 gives 1.216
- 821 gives 1.748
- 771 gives 2.289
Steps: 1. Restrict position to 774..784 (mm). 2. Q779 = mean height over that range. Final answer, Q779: 1.61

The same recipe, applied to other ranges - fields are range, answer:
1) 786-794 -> 1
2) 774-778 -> 1.96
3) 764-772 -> 2.33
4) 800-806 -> 1.63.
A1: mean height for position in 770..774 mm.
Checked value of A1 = 2.23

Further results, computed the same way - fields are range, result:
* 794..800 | 1.53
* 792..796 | 1.31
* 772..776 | 2.11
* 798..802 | 1.64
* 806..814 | 1.51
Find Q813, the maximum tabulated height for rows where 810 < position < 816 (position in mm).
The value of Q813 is 1.544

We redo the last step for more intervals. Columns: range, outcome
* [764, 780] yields 2.368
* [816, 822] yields 1.748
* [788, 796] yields 1.398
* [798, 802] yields 1.644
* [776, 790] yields 1.868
